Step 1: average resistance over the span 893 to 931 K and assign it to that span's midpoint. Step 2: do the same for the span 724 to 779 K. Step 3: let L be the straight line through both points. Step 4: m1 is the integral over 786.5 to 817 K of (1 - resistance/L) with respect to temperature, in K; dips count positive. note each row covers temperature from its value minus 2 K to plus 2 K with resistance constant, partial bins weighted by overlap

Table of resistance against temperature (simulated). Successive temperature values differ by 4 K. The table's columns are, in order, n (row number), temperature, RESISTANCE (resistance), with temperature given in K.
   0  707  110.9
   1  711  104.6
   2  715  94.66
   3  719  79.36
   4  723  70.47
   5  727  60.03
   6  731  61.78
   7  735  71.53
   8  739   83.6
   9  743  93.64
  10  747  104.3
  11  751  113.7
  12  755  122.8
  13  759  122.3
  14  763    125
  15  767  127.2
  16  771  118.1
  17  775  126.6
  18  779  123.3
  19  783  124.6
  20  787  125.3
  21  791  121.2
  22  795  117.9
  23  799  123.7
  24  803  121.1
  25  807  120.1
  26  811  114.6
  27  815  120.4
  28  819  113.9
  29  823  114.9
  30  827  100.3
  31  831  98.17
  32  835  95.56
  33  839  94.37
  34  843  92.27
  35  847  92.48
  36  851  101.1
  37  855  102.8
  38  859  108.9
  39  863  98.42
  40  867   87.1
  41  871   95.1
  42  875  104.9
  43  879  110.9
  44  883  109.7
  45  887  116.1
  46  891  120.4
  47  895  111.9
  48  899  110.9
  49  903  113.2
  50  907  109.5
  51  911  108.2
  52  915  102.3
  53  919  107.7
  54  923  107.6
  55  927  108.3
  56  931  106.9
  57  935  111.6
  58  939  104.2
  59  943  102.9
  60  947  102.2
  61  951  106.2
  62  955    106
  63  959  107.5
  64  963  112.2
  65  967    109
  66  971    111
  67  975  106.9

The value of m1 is -4.6 K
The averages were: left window 103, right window 109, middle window 120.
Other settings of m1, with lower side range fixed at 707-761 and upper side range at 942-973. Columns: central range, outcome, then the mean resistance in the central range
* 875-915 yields -3.3 K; 111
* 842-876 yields 0.8 K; 98.1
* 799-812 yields -3.1 K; 120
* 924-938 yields -0.4 K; 108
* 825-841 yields 0.2 K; 97.1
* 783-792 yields -2.7 K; 124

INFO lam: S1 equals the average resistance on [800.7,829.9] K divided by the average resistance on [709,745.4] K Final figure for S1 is 1.43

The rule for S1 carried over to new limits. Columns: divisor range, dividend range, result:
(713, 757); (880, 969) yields 1.25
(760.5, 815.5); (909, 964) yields 0.87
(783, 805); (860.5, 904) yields 0.88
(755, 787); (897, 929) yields 0.88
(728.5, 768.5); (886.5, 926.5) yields 1.09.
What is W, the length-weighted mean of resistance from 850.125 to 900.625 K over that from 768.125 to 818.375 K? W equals 0.9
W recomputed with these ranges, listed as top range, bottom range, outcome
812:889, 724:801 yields 0.95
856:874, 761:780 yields 0.79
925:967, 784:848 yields 0.96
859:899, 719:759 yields 1.21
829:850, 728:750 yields 1.14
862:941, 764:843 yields 0.93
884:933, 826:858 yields 1.13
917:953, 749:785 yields 0.87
